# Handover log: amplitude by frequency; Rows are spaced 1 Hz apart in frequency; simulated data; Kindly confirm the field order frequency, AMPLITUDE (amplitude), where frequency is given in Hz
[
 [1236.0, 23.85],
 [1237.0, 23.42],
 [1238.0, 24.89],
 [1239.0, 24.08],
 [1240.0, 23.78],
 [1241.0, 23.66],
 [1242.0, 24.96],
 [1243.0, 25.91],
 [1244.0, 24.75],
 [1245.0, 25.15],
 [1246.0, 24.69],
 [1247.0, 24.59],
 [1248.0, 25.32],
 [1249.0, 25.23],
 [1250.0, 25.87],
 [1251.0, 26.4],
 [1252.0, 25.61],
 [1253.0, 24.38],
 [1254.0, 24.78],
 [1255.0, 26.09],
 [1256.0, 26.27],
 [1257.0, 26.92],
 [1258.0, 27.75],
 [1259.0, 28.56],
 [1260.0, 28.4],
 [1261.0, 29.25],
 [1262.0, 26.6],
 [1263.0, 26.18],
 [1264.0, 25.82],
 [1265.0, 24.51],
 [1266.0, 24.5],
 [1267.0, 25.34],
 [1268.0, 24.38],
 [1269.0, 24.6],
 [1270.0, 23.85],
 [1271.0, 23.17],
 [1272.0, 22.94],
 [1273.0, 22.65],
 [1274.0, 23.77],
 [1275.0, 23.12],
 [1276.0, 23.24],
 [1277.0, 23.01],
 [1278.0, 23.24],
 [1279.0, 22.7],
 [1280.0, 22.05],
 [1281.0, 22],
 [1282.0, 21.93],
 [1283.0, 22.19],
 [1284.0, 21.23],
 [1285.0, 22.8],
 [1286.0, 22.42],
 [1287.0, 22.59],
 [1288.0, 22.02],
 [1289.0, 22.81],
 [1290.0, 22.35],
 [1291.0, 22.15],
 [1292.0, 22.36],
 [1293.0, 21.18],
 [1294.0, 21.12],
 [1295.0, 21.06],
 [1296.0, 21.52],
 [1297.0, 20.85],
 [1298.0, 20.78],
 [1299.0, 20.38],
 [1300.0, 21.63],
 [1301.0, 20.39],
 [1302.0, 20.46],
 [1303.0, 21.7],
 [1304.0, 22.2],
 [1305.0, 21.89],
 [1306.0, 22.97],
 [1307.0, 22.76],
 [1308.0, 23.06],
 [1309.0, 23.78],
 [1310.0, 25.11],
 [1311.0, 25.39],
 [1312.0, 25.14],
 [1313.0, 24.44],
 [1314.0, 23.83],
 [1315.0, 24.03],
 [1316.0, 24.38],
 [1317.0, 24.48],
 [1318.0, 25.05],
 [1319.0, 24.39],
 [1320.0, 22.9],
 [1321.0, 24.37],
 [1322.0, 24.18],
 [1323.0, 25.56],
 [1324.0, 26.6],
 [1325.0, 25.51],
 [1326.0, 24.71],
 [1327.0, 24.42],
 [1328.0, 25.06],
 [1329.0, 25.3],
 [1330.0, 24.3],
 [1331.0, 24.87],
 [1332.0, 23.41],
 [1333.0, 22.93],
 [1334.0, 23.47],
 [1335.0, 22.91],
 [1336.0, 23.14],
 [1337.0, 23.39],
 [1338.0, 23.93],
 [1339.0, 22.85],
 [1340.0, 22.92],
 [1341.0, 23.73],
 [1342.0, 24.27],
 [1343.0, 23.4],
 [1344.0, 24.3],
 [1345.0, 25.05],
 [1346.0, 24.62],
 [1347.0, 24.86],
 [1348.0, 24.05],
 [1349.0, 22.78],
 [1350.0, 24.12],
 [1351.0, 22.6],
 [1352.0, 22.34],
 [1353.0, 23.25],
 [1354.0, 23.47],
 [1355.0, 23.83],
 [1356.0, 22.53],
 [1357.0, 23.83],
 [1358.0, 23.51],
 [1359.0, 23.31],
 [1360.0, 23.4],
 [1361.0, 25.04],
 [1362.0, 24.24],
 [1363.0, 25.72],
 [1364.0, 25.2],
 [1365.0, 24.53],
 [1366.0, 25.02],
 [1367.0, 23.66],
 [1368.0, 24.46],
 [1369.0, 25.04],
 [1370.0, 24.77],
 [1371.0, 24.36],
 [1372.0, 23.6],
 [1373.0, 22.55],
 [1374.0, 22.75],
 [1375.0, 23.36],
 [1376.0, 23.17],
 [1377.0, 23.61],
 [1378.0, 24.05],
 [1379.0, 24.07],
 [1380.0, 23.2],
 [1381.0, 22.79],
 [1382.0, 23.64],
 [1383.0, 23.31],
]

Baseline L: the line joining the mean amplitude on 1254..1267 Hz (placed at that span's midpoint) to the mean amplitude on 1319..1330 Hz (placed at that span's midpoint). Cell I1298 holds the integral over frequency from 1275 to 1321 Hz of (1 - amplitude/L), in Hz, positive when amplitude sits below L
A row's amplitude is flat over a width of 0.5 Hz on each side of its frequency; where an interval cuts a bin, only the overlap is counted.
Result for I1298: 5.21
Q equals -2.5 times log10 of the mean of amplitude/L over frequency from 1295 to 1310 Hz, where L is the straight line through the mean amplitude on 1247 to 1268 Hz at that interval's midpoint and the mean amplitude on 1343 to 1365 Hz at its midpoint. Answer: 0.15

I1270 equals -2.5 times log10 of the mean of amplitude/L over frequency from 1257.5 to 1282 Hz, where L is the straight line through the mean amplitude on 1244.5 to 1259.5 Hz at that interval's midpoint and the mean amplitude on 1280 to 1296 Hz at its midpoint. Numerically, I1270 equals -0.03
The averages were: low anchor 25.8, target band 24.6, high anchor 22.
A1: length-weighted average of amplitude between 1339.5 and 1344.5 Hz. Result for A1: 23.7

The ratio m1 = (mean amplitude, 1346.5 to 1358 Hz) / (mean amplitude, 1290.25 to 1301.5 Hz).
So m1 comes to 1.10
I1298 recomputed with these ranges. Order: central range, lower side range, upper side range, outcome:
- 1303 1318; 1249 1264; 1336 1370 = 0.8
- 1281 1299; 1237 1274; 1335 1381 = 2.2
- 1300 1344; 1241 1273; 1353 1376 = 1.4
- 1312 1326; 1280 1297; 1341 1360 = -1.1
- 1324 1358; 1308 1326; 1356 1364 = 0.7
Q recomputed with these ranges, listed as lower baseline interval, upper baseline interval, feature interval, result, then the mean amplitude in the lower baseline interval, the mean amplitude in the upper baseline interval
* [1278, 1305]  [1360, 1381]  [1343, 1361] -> -0.007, 21.8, 24.1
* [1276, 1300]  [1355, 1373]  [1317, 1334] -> -0.068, 22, 24.2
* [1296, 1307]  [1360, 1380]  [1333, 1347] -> -0.036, 21.4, 24.1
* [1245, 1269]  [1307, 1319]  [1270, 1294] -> 0.123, 25.9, 24.4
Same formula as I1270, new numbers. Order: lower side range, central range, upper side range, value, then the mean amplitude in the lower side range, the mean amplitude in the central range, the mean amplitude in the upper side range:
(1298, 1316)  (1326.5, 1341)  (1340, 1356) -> -0.02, 22.9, 23.8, 23.7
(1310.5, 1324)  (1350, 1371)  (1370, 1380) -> -0.01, 24.6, 24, 23.6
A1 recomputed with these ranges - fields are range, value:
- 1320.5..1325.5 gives 25.2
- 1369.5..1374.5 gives 23.6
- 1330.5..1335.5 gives 23.5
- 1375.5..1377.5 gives 23.4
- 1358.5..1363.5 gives 24.3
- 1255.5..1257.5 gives 26.6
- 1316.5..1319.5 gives 24.6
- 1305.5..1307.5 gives 22.9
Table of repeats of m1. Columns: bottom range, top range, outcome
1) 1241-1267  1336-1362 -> 0.91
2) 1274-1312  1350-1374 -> 1.07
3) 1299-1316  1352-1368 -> 1.04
